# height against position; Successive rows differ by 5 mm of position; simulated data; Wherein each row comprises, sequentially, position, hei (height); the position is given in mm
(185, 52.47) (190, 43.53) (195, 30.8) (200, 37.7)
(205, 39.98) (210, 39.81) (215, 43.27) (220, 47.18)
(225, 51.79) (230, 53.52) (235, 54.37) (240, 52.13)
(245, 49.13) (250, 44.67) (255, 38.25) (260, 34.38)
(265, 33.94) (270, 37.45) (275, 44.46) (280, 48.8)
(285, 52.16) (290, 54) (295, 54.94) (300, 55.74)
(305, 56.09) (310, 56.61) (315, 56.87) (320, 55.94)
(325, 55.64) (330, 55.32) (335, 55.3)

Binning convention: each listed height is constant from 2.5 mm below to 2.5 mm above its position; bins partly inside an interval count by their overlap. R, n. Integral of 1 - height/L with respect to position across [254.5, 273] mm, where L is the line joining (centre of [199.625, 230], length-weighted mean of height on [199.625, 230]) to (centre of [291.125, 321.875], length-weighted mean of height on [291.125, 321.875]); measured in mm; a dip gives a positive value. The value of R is 5.3 mm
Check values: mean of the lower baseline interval 44.5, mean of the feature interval 36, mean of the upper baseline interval 55.9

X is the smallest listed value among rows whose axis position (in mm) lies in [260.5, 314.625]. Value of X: 33.94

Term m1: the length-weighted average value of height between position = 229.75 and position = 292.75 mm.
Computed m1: 45.7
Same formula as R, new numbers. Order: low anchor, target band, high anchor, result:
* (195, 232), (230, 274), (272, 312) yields 3.8 mm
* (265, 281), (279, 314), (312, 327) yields -4.0 mm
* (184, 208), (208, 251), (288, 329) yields -3.7 mm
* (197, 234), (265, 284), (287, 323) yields 3.3 mm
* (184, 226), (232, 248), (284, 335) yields -1.7 mm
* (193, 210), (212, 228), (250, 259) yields -4.1 mm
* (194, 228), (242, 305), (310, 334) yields 5.0 mm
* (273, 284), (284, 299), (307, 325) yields -1.0 mm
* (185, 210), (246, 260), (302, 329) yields 1.9 mm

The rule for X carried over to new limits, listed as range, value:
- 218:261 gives 34.38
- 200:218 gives 37.7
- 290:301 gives 54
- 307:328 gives 55.64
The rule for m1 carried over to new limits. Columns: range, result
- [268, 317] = 51.8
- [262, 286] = 42.6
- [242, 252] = 47.3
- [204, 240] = 47.8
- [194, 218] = 39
